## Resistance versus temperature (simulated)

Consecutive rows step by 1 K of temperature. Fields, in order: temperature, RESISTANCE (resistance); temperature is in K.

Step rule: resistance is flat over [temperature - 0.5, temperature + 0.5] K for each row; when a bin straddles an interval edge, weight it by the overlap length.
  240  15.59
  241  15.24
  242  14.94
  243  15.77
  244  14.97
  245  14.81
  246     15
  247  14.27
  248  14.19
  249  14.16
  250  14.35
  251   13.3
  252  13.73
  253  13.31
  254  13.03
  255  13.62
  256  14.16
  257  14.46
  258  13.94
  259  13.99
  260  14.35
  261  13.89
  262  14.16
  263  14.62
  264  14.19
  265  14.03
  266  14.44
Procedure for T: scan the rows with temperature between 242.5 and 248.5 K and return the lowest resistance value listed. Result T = 14.19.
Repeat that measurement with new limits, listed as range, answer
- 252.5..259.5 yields 13.03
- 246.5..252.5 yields 13.3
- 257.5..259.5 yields 13.94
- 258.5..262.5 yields 13.89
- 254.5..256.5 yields 13.62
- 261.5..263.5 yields 14.16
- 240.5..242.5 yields 14.94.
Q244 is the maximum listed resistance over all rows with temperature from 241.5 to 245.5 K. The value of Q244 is 15.77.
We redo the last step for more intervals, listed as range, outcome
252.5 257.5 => 14.46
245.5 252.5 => 15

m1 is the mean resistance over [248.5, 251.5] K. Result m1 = 13.9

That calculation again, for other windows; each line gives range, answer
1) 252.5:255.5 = 13.3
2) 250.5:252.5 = 13.5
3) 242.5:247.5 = 15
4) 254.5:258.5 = 14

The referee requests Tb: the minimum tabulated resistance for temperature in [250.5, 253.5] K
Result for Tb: 13.3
